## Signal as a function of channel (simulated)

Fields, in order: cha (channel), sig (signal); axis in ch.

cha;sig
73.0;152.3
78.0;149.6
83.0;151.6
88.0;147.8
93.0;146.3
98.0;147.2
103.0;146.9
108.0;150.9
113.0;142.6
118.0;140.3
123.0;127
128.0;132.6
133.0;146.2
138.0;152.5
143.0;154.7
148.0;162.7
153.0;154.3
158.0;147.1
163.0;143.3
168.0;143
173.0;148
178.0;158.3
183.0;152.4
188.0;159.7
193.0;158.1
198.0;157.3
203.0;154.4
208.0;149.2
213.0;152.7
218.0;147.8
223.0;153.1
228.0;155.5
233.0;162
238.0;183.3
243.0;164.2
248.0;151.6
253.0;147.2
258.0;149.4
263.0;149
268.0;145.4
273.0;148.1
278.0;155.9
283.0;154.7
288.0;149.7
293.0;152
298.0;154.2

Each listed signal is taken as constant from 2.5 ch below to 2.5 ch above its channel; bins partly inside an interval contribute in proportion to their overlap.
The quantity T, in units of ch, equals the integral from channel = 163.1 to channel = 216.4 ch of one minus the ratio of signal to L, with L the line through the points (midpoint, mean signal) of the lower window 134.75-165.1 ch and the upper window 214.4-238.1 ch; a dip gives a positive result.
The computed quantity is 0.8 ch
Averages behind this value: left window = 152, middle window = 153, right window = 158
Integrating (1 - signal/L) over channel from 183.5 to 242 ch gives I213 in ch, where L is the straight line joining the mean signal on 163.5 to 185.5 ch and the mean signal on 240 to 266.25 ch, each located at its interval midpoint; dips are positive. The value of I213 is -2.5 ch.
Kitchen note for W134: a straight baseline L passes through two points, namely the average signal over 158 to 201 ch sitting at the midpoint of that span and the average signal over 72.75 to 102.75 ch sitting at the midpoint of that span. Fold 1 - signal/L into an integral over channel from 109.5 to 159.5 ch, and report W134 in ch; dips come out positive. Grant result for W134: 1.5 ch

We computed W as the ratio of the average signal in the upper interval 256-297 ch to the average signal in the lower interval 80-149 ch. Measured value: 1.03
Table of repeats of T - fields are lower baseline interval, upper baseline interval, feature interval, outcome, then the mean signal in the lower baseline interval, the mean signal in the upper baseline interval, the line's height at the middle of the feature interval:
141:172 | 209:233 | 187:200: -0.5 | 151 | 153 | 152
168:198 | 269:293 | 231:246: -1.6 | 154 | 152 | 153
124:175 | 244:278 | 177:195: -1.0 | 148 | 150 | 148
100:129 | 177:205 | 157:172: 0.6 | 141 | 157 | 151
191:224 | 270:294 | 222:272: -1.1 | 153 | 152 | 153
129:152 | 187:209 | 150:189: 0.9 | 153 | 156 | 154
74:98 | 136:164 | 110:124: 1.2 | 149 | 153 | 151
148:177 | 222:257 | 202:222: 0.6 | 149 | 159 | 156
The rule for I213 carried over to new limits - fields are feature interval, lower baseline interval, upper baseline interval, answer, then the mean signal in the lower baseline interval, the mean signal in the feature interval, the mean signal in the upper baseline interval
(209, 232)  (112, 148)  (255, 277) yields -0.9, 144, 153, 148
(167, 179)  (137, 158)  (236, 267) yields 0.5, 155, 150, 156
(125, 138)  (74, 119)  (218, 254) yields 0.8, 147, 141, 159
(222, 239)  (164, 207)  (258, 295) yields -1.2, 153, 163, 151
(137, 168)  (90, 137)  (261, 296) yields -1.5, 143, 152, 151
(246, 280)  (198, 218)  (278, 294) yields 0.7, 152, 149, 153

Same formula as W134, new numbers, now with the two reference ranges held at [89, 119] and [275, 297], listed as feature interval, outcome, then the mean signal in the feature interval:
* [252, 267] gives 0.4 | 148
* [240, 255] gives -0.4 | 156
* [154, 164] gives 0.1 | 147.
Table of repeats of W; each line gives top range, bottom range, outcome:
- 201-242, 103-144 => 1.10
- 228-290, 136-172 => 1.03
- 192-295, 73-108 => 1.04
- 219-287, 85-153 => 1.06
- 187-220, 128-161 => 1.02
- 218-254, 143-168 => 1.05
